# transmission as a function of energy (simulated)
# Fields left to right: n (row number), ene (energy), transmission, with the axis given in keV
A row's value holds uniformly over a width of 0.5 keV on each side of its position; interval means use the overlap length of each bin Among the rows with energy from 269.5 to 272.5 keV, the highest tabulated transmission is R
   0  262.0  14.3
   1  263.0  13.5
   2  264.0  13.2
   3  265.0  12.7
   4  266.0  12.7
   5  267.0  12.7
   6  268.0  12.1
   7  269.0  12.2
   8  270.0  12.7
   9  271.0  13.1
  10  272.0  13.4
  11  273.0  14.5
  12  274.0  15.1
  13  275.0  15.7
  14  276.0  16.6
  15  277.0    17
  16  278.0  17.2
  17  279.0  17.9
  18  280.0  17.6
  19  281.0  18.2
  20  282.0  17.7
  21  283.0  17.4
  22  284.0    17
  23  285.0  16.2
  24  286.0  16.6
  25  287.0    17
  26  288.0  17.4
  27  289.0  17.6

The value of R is 13.4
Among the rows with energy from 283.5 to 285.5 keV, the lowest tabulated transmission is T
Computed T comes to 16.2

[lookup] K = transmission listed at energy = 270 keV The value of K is 12.7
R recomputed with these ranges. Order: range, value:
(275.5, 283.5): 18.2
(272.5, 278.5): 17.2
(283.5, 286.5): 17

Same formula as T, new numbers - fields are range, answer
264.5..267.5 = 12.7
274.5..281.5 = 15.7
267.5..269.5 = 12.1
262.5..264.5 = 13.2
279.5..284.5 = 17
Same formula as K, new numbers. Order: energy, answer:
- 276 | 16.6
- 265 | 12.7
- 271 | 13.1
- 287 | 17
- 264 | 13.2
